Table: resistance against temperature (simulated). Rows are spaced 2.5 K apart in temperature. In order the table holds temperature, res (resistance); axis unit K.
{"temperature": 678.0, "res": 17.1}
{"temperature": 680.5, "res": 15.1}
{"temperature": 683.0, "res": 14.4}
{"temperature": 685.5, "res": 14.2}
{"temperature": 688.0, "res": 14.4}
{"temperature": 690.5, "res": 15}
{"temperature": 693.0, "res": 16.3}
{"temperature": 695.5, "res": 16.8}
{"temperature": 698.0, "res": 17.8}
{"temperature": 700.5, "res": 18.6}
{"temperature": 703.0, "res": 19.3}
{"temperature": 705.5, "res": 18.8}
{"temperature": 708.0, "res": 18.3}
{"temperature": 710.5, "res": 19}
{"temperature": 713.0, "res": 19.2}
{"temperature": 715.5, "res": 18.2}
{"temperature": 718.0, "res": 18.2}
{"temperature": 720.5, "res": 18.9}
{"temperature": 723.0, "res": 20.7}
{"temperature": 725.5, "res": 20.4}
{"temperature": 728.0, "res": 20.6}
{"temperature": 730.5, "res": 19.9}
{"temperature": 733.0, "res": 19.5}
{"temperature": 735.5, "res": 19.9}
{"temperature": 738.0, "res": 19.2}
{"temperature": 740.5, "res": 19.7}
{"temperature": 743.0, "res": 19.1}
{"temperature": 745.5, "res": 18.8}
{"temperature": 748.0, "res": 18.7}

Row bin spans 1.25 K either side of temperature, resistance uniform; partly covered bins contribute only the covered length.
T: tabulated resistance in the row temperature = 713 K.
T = 19.2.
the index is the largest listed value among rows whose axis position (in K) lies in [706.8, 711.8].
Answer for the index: 19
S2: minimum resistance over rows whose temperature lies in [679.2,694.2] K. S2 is 14.2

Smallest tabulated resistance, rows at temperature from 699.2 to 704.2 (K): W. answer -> 18.6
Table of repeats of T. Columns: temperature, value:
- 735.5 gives 19.9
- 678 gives 17.1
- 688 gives 14.4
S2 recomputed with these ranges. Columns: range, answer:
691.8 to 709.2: 16.3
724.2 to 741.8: 19.2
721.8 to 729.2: 20.4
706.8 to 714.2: 18.3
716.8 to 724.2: 18.2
